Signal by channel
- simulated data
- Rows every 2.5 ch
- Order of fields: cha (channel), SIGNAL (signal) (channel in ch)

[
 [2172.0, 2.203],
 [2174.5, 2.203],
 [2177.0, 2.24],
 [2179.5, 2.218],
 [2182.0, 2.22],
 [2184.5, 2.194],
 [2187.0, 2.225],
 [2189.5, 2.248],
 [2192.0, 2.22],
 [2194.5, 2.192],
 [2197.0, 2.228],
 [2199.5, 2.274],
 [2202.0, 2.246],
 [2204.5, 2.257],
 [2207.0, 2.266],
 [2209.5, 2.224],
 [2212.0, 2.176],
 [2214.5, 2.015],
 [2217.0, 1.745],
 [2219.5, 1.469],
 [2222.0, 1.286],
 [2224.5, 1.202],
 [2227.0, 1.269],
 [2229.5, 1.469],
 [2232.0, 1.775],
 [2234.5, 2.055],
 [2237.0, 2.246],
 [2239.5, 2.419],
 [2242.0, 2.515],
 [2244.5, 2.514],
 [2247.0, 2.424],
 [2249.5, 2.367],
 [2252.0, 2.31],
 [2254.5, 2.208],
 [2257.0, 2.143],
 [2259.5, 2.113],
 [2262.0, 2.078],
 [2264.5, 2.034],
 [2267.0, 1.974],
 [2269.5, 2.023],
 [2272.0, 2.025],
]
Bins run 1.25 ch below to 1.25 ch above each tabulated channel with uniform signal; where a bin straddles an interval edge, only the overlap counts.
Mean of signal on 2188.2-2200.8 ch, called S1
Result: 2.23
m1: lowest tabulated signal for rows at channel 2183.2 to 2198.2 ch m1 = 2.192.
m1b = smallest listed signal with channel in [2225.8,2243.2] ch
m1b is 1.269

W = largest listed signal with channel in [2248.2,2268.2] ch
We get 2.367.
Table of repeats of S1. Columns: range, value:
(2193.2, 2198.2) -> 2.21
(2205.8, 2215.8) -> 2.17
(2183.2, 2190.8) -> 2.22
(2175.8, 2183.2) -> 2.23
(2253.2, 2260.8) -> 2.16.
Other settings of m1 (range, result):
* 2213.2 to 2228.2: 1.202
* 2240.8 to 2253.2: 2.31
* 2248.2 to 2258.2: 2.143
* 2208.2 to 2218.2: 1.745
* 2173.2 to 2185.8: 2.194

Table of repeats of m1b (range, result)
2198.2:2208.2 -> 2.246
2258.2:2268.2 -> 1.974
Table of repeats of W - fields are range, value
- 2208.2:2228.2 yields 2.224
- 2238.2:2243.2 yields 2.515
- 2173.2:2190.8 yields 2.248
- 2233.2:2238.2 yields 2.246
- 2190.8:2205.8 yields 2.274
